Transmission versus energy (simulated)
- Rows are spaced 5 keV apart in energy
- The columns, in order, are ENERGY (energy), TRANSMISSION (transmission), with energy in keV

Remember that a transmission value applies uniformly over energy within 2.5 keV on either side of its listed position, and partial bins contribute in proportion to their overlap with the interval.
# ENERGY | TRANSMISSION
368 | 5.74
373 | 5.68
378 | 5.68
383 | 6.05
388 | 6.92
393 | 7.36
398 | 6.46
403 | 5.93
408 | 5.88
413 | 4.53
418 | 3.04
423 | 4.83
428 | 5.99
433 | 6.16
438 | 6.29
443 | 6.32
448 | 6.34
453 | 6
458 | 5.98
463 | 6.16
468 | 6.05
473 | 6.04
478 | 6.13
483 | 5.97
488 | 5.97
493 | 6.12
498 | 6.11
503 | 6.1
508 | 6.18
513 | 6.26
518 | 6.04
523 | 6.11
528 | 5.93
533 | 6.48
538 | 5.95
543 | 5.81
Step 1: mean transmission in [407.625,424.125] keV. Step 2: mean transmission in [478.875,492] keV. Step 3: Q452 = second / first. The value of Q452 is 1.37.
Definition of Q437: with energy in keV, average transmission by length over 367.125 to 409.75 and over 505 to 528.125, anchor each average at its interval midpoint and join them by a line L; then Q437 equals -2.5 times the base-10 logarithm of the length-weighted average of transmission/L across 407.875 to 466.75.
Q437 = 0.10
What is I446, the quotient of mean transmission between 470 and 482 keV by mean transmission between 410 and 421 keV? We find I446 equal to 1.55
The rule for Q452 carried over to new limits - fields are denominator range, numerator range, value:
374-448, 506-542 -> 1.05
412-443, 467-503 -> 1.15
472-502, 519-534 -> 1.01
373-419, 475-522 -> 1.04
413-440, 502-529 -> 1.18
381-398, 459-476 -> 0.90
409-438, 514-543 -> 1.20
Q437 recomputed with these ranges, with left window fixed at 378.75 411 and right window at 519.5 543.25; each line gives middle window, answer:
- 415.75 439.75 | 0.20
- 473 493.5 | 0.02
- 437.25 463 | 0.01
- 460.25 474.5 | 0.02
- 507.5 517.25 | -0.01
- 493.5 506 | 0.01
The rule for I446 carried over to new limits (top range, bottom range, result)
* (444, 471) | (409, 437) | 1.21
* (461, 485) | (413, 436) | 1.22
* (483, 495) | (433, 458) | 0.97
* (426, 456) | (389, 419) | 1.08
